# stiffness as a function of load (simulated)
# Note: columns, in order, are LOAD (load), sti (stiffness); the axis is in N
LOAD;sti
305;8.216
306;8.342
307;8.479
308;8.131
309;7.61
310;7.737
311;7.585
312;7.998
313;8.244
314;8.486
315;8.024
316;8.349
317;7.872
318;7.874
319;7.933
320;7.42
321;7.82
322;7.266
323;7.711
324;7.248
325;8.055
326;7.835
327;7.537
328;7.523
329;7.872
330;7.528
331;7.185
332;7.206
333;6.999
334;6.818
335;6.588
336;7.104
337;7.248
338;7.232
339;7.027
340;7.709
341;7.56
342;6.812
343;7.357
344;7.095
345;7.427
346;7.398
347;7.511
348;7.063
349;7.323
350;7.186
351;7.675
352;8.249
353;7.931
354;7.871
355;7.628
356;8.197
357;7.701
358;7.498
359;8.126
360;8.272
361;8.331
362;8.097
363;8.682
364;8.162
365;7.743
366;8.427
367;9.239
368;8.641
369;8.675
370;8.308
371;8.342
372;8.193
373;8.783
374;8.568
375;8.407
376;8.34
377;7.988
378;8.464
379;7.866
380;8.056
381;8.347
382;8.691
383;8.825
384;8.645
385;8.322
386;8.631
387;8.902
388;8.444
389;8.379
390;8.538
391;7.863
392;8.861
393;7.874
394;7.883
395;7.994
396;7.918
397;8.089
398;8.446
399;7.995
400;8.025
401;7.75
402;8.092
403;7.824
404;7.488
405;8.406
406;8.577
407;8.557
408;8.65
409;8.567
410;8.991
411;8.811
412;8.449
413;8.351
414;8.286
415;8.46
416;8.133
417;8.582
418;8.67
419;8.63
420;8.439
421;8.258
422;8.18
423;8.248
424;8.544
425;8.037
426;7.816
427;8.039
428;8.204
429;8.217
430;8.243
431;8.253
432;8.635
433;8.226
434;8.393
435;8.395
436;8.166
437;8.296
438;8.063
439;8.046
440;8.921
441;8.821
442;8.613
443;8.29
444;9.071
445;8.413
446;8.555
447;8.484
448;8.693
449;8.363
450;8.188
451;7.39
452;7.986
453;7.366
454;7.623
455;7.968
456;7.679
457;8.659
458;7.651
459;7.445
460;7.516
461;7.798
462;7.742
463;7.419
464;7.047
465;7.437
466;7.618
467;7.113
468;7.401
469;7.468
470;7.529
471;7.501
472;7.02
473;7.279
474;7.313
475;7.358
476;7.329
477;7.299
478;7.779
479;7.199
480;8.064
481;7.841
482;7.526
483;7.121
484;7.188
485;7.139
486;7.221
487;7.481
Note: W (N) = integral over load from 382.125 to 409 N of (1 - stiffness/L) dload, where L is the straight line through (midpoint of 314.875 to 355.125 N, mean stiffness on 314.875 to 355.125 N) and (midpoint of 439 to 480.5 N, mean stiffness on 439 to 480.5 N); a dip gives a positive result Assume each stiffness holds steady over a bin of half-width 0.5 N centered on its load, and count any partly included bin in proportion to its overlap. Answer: -2.2 N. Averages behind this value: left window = 7.48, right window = 7.82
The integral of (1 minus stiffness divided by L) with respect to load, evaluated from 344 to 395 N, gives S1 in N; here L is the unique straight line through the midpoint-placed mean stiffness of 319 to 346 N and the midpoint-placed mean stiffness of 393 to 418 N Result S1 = -2.2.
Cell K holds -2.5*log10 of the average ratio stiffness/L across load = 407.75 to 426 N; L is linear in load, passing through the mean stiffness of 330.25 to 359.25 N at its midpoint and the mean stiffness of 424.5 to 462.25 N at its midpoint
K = -0.064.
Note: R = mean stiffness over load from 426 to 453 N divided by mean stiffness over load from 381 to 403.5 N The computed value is 1.01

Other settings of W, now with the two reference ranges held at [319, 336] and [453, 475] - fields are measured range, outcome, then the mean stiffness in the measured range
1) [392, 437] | -4.7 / 8.27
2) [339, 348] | 0.1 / 7.32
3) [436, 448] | -1.6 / 8.5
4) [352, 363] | -0.8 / 8.01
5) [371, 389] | -2.4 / 8.44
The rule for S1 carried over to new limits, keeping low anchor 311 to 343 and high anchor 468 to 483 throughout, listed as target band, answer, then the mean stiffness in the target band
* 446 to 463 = -1.0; 7.91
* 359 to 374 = -1.8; 8.42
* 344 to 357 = -0.1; 7.6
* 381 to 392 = -1.5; 8.53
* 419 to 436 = -1.8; 8.27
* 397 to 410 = -1.3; 8.22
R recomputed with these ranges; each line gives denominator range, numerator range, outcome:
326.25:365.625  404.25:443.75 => 1.11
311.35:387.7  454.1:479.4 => 0.95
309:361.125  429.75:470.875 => 1.06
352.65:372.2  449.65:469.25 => 0.93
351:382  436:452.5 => 1.02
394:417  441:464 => 0.97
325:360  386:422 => 1.12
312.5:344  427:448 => 1.12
